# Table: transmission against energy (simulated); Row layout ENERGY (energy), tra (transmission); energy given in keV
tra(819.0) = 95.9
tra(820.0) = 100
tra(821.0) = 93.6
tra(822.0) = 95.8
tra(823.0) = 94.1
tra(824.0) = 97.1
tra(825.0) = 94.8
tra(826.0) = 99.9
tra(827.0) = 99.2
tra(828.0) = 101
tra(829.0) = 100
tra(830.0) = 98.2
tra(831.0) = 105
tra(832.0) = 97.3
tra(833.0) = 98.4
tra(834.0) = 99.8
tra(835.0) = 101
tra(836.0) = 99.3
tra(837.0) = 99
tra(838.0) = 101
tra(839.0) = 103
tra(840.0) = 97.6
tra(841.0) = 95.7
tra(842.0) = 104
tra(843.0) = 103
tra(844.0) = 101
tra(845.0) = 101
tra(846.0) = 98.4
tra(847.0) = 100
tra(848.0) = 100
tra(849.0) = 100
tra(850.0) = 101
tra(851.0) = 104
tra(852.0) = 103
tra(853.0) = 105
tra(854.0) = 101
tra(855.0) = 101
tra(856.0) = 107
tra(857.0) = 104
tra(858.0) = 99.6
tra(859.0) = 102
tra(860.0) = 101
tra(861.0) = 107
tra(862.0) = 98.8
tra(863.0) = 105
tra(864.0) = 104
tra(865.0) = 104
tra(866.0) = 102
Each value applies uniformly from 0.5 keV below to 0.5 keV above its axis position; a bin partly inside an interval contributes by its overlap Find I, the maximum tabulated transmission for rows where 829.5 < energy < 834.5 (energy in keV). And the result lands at 105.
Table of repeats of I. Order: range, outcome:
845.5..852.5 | 104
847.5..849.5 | 100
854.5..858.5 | 107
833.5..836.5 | 101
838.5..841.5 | 103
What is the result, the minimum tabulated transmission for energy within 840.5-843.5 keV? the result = 95.7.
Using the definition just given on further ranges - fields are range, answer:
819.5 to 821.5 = 93.6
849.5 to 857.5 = 101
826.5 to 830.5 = 98.2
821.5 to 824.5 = 94.1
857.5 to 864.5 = 98.8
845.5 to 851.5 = 98.4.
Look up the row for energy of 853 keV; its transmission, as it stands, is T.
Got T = 105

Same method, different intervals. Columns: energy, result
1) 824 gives 97.1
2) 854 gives 101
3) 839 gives 103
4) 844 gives 101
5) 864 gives 104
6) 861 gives 107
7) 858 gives 99.6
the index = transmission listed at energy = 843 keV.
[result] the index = 103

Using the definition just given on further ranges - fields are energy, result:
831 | 105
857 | 104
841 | 95.7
